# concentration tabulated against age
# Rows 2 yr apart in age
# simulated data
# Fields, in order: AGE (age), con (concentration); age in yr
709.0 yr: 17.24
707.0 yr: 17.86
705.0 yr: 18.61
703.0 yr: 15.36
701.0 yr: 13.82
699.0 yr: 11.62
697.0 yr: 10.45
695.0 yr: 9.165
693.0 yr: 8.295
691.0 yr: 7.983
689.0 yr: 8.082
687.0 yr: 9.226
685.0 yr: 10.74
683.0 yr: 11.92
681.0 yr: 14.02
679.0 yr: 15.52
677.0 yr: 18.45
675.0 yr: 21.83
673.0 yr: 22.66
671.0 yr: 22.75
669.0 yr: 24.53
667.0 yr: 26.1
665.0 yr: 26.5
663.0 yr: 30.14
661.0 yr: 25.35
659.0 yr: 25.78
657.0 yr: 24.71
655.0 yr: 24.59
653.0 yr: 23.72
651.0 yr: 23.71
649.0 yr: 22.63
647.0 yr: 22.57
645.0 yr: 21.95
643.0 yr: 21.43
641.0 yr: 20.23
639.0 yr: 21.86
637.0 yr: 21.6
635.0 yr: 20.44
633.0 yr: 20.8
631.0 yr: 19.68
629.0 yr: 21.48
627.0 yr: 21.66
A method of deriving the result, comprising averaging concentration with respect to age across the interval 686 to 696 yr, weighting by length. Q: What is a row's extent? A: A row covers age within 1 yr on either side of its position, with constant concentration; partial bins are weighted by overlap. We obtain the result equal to 8.55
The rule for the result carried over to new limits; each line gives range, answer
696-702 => 12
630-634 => 20.2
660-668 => 27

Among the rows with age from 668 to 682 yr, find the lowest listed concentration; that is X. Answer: 14.02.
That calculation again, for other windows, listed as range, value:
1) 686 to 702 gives 7.983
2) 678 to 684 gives 11.92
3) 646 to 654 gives 22.57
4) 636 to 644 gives 20.23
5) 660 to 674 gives 22.66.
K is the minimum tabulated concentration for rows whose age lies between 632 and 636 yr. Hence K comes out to 20.44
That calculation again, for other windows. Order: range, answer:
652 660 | 23.72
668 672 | 22.75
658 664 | 25.35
